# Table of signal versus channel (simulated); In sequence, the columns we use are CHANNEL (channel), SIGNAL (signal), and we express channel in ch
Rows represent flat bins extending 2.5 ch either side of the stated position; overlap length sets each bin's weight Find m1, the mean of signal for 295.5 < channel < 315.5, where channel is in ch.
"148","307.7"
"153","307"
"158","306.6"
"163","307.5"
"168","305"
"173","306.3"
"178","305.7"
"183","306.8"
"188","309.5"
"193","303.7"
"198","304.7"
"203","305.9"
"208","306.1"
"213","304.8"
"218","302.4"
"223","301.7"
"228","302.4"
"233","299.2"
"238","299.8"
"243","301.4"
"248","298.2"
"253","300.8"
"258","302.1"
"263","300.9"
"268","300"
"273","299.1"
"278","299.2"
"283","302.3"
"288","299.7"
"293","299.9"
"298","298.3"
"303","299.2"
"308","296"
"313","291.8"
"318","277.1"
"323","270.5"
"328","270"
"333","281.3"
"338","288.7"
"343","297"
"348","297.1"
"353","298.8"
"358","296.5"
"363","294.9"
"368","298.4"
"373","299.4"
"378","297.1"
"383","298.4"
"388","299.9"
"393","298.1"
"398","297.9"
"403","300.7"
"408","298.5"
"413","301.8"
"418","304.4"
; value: 296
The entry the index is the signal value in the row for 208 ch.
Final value 306.1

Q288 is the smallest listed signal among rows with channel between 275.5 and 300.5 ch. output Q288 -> 298.3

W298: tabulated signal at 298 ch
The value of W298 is 298.3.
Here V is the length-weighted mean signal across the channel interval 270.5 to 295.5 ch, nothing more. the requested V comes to 300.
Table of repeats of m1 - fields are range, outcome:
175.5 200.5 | 306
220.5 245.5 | 301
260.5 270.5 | 300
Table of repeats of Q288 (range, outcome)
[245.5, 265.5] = 298.2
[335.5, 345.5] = 288.7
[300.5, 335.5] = 270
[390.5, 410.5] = 297.9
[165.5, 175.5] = 305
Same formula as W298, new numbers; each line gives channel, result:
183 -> 306.8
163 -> 307.5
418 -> 304.4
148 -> 307.7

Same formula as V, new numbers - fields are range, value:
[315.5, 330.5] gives 273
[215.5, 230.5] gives 302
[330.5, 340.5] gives 285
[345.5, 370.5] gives 297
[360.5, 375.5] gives 298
